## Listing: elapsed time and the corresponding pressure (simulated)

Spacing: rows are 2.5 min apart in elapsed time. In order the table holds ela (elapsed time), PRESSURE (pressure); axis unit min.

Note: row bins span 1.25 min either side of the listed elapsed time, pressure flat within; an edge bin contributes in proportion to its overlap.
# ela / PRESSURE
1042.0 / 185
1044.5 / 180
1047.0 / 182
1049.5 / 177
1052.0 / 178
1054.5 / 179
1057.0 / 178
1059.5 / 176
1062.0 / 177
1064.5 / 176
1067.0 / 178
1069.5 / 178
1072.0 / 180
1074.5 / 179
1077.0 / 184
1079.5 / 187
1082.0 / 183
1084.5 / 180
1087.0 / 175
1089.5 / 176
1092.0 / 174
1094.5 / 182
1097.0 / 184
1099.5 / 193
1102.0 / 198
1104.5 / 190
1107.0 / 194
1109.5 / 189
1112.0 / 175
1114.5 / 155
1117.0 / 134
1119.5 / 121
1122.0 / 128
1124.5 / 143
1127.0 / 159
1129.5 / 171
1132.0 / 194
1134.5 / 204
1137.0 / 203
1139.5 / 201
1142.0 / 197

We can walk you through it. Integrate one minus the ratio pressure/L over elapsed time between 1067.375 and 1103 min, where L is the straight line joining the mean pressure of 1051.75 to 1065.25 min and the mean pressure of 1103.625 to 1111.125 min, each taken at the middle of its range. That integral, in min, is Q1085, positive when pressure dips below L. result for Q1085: 0.43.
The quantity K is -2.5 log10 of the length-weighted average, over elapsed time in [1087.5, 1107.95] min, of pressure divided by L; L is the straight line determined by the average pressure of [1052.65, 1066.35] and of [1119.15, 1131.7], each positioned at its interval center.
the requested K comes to -0.15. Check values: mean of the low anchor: 177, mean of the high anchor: 150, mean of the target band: 186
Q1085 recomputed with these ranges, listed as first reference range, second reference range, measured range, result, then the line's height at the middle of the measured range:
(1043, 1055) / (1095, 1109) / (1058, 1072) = 0.43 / 183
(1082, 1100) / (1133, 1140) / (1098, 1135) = 4.43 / 193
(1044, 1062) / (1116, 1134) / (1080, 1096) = -1.26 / 166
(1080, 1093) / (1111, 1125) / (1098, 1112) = -3.05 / 157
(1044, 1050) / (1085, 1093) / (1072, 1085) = -0.43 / 177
